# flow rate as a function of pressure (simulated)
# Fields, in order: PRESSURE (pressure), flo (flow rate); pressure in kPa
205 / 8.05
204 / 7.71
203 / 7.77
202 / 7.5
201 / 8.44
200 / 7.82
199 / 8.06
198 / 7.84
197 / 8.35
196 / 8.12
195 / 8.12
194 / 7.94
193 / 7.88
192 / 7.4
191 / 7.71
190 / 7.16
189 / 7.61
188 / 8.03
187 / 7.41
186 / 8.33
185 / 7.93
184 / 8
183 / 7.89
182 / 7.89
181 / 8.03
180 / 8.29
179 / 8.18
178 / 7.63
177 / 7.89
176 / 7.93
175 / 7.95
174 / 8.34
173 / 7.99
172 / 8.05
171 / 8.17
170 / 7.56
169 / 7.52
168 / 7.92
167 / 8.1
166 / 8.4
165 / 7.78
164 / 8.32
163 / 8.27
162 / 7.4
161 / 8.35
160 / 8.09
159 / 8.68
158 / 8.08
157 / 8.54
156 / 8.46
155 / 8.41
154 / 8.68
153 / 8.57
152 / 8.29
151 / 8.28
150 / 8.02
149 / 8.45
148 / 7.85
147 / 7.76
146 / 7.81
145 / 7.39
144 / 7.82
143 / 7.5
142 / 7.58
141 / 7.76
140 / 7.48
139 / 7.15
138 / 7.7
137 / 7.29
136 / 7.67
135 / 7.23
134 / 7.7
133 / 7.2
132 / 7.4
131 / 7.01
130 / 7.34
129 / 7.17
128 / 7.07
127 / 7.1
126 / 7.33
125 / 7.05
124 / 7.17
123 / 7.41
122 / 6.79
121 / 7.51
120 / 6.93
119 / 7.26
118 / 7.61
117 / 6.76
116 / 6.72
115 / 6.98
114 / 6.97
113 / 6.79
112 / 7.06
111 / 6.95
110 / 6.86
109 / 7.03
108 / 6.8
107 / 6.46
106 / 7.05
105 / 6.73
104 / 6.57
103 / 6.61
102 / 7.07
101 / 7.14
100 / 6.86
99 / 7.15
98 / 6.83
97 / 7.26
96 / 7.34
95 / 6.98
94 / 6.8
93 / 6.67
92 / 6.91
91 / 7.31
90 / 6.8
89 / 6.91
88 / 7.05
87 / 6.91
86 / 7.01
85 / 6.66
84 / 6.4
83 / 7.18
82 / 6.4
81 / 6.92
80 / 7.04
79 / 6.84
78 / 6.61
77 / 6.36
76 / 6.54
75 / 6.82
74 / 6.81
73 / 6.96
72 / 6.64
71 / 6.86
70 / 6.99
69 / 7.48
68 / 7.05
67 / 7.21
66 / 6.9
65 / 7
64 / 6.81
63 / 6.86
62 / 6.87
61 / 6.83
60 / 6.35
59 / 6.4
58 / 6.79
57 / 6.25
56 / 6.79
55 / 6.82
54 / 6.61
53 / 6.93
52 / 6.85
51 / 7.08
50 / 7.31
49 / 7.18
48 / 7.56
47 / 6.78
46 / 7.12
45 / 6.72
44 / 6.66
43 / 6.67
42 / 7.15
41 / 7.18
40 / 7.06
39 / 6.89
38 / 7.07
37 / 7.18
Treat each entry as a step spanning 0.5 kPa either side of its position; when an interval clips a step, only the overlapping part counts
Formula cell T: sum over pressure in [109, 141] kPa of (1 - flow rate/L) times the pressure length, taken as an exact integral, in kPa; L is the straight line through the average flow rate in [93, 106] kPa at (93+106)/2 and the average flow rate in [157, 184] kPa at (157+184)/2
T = 0.63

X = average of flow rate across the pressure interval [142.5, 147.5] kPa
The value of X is 7.66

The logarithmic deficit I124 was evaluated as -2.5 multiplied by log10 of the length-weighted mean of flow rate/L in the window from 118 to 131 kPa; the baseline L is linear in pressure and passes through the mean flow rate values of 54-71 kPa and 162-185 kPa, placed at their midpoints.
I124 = 0.04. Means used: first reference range 6.83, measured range 7.19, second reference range 7.99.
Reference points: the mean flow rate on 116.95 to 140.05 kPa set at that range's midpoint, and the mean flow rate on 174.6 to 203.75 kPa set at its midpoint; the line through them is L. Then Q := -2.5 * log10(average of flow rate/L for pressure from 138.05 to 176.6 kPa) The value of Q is -0.062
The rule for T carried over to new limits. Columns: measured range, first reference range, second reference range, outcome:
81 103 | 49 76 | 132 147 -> 0.57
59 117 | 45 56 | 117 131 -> 1.83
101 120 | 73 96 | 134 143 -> 0.64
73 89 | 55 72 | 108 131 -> 0.30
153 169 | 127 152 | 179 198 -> -1.05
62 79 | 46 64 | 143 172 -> 0.40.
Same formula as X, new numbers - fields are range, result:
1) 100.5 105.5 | 6.82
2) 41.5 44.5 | 6.83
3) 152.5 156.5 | 8.53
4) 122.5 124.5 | 7.29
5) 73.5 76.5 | 6.72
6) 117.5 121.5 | 7.33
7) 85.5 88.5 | 6.99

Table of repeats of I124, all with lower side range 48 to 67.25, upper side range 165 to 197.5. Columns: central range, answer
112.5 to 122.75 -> 0.05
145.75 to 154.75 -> -0.08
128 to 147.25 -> 0.01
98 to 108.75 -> 0.06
